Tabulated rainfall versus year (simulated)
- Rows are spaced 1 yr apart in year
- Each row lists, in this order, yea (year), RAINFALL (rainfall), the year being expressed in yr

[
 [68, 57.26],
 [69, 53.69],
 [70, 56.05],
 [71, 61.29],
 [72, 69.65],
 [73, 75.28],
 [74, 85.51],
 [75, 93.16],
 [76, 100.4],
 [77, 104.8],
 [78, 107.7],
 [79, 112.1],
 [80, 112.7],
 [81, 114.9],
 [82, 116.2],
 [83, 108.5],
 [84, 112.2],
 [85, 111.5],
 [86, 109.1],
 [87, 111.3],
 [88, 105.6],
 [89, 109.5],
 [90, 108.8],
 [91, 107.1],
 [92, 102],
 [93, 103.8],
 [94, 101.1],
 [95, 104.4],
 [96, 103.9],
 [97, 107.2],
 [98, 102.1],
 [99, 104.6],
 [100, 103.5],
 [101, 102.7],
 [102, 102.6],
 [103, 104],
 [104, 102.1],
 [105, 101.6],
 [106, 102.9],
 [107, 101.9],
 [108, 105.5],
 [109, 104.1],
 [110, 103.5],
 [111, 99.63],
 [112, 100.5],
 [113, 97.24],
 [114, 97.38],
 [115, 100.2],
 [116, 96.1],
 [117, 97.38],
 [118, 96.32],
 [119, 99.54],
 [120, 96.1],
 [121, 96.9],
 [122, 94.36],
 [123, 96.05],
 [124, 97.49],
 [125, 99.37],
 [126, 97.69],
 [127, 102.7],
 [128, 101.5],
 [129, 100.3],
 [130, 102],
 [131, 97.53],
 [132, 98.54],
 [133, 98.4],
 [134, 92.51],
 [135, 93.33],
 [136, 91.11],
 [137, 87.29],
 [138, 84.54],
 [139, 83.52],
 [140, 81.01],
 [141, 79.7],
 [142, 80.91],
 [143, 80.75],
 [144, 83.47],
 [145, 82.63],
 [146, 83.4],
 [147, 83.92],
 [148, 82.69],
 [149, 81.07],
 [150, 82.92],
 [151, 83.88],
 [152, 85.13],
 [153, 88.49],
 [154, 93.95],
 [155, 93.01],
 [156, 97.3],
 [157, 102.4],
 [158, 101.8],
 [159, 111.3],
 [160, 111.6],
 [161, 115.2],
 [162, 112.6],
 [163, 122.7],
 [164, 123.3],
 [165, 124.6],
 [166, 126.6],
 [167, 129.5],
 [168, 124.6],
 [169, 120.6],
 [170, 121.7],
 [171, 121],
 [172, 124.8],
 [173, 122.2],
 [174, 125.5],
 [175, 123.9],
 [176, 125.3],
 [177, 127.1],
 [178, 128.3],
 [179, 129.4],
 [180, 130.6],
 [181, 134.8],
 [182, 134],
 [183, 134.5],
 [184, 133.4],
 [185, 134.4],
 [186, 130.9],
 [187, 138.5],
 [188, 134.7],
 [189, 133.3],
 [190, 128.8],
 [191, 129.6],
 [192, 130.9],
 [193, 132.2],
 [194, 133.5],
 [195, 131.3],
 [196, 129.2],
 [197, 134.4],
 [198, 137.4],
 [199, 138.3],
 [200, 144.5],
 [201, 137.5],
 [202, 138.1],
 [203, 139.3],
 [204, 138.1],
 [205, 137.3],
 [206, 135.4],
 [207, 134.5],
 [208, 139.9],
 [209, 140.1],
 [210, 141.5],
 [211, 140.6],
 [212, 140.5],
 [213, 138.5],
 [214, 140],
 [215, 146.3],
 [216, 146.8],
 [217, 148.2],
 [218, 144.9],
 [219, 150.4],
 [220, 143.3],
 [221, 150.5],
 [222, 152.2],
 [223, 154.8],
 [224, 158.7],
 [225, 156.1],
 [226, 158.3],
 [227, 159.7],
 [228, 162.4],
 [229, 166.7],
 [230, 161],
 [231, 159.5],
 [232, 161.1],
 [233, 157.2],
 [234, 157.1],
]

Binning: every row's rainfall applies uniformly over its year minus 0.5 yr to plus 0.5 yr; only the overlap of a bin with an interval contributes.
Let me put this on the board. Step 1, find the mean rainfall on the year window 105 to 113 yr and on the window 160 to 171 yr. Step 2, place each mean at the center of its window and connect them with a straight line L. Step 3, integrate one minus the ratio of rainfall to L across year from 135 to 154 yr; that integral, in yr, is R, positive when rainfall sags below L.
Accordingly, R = 5.01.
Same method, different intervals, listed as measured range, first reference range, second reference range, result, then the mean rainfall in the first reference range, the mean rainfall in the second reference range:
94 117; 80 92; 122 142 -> 0.25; 110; 93.6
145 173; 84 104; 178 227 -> 4.61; 106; 139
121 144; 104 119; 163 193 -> 3.44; 100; 128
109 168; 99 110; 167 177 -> 8.43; 103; 124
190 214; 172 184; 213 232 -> 0.90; 129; 153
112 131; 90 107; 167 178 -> 2.02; 104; 124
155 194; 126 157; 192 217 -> -3.15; 89.6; 138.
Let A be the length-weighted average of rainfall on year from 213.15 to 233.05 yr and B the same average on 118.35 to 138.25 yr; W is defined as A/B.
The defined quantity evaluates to 1.59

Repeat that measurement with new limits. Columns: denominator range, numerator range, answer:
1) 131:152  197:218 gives 1.63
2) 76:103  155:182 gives 1.12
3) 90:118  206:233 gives 1.47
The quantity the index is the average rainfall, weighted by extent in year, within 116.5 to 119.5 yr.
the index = 97.7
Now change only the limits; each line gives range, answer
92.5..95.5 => 103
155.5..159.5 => 103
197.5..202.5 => 139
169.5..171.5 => 121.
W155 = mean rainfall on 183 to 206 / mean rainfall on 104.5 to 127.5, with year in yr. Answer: 1.36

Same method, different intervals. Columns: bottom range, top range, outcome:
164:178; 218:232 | 1.25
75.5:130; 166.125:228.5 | 1.33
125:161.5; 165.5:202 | 1.42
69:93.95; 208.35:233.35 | 1.53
